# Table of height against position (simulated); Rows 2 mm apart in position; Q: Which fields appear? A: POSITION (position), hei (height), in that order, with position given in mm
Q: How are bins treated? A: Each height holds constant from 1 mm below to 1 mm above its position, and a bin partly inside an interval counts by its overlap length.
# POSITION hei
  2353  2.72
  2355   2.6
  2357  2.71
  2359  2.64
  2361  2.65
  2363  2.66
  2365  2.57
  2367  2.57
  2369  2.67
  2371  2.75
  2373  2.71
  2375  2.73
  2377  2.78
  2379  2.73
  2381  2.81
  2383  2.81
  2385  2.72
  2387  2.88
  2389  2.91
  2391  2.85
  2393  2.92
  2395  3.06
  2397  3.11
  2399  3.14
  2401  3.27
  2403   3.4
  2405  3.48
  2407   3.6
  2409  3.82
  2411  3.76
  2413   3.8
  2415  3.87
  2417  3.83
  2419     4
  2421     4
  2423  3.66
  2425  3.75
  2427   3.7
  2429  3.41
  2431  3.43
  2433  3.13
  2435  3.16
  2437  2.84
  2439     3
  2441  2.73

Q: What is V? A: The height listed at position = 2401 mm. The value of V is 3.27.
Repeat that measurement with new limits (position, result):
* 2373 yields 2.71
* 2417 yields 3.83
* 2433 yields 3.13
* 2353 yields 2.72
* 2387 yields 2.88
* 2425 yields 3.75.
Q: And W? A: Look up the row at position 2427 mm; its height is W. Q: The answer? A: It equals 3.7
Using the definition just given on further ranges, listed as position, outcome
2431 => 3.43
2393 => 2.92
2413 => 3.8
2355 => 2.6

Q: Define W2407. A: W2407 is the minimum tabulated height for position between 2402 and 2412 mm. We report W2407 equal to 3.4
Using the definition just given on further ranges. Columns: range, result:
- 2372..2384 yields 2.71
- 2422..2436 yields 3.13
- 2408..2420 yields 3.76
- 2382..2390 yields 2.72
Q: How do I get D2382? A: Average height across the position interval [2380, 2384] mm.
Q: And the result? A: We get 2.81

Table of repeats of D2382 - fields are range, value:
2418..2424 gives 3.89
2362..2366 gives 2.62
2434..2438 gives 3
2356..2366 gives 2.65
